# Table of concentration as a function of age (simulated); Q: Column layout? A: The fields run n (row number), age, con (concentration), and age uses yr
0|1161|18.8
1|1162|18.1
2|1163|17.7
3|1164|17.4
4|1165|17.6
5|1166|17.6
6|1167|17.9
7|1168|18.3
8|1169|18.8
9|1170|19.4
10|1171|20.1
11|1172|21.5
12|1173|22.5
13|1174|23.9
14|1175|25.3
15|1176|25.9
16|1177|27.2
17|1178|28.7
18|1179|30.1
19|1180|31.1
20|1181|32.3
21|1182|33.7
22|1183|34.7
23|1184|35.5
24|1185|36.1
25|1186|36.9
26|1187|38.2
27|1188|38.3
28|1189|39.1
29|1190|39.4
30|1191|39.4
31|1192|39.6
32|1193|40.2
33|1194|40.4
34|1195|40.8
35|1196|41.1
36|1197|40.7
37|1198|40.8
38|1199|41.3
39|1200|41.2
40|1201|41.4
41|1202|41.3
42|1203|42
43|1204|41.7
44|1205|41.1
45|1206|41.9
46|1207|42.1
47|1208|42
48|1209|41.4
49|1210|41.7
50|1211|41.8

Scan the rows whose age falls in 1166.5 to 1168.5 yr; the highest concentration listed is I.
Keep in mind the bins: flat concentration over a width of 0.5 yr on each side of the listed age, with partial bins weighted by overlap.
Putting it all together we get 18.3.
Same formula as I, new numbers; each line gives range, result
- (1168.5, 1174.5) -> 23.9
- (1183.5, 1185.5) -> 36.1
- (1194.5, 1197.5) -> 41.1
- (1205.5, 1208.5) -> 42.1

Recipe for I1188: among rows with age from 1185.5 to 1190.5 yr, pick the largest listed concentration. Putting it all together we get 39.4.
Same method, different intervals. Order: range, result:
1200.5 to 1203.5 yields 42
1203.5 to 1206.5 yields 41.9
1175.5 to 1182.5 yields 33.7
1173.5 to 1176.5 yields 25.9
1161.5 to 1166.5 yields 18.1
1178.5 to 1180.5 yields 31.1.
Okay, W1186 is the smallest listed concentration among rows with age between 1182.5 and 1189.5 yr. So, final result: 34.7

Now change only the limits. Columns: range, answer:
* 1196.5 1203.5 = 40.7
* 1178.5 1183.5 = 30.1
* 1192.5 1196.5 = 40.2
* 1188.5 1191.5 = 39.1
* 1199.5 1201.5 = 41.2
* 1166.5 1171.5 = 17.9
